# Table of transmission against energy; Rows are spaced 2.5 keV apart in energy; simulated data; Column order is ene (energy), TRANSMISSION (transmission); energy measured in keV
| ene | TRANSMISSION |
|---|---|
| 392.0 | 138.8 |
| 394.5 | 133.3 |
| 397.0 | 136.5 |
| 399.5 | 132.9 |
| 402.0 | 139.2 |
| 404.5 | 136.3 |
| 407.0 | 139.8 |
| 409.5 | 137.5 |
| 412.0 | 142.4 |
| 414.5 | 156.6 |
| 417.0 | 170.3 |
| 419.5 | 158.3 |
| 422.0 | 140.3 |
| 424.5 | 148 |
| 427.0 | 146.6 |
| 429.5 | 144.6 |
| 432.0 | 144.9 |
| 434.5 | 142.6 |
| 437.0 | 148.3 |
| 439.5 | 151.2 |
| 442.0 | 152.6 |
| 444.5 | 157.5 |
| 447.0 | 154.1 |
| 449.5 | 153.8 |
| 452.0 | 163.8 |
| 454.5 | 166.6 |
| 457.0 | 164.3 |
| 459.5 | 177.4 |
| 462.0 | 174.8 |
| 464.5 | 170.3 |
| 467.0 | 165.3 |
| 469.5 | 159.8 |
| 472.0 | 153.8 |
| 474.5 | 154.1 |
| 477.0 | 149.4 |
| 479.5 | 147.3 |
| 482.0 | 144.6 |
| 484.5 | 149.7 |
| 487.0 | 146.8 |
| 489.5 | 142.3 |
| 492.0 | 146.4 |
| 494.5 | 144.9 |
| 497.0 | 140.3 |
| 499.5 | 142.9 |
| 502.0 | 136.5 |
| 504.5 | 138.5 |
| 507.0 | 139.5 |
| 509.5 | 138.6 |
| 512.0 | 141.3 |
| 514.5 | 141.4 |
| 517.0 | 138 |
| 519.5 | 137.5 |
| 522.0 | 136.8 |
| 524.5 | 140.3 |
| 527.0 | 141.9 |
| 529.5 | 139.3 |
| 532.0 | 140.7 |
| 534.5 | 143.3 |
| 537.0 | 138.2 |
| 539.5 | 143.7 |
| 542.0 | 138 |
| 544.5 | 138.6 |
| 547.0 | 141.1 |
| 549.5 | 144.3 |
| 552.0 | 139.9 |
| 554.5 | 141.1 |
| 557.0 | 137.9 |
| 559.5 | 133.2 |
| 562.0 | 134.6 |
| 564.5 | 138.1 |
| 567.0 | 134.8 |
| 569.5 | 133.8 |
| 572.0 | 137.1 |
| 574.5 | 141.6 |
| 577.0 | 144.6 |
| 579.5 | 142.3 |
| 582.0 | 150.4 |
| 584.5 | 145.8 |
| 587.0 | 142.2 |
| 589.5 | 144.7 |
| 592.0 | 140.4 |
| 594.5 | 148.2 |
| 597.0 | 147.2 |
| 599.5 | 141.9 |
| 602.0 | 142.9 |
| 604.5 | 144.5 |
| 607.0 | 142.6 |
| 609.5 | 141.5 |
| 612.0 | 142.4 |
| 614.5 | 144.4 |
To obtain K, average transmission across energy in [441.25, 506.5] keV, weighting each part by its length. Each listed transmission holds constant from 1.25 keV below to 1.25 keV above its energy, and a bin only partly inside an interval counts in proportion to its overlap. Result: 154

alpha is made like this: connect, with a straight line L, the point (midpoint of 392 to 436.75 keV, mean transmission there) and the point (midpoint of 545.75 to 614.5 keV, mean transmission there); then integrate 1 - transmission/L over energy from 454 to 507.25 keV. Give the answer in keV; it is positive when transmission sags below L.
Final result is -3.5 keV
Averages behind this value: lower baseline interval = 144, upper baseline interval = 142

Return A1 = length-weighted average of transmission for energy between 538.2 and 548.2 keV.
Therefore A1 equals 140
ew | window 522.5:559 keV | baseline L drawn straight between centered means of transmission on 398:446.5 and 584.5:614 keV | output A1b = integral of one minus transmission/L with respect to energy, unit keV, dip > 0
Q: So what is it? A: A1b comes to 1.1 keV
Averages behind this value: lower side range 147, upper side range 144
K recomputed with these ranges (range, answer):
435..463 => 160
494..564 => 140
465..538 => 144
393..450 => 146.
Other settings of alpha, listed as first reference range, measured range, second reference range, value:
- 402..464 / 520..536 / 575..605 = 0.8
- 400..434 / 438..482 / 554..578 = -4.8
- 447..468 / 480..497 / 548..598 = 1.5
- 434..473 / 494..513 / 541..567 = 1.2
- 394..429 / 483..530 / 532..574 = -0.2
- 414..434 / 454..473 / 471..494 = -2.3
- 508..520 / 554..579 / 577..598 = 1.0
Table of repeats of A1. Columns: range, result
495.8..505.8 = 140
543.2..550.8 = 141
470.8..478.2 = 152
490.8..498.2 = 144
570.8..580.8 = 141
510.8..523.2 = 139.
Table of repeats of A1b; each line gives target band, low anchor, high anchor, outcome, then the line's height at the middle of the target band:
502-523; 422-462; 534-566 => 0.8 keV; 145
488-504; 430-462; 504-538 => 0.4 keV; 145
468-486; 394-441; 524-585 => -1.1 keV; 143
